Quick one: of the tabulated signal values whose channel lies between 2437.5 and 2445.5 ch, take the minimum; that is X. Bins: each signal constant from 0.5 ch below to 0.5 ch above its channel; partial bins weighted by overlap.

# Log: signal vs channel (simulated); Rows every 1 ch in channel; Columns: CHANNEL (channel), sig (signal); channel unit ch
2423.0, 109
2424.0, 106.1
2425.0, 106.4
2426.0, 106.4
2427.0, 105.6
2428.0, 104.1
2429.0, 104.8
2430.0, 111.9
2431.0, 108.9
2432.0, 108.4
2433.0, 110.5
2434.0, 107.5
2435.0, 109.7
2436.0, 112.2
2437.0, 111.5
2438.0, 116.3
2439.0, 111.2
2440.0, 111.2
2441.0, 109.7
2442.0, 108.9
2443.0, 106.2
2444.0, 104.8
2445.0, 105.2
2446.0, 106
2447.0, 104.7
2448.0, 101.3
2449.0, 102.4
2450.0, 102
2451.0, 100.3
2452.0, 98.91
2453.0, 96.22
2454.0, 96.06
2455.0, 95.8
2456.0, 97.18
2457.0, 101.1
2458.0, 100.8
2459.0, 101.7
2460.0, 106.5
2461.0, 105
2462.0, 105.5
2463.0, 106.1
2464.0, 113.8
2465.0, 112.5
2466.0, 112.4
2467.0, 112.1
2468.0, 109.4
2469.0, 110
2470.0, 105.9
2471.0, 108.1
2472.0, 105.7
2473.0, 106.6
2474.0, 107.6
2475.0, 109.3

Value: 104.8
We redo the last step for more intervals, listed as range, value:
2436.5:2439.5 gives 111.2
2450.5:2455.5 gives 95.8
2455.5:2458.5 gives 97.18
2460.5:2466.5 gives 105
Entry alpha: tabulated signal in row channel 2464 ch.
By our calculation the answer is 113.8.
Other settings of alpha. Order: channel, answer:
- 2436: 112.2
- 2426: 106.4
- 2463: 106.1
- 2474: 107.6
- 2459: 101.7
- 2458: 100.8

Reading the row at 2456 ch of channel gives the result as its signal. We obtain 97.18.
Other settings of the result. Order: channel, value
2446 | 106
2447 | 104.7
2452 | 98.91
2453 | 96.22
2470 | 105.9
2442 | 108.9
